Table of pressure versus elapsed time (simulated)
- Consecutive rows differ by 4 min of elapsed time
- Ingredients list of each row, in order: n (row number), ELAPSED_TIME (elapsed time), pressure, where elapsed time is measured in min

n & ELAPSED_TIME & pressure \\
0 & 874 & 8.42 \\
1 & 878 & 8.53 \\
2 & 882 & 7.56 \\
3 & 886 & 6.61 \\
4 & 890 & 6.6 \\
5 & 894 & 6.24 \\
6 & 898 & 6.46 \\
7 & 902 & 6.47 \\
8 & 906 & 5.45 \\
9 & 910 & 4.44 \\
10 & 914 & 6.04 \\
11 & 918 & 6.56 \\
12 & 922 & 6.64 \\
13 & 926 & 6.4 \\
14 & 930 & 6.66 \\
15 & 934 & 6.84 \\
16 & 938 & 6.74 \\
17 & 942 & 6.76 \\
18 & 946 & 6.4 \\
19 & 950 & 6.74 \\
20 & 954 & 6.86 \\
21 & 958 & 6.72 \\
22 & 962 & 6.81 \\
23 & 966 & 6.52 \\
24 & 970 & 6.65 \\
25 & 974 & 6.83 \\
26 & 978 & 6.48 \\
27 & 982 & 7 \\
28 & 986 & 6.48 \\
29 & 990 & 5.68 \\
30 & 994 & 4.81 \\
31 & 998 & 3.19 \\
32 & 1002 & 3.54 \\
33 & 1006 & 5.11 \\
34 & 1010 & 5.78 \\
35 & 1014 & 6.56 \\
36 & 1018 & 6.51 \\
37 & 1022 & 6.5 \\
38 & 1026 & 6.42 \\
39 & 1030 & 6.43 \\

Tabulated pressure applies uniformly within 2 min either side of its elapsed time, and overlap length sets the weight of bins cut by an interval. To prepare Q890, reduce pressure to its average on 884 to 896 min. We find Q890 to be 6.48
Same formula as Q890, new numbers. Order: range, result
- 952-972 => 6.71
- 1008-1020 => 6.28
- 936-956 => 6.7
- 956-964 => 6.76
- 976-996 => 6.09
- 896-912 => 5.71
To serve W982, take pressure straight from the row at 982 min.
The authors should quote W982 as 7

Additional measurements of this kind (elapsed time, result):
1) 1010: 5.78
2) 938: 6.74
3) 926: 6.4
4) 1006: 5.11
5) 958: 6.72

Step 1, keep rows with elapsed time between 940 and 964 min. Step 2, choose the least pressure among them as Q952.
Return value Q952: 6.4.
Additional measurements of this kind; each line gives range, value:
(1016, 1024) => 6.5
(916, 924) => 6.56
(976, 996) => 4.81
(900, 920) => 4.44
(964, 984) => 6.48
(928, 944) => 6.66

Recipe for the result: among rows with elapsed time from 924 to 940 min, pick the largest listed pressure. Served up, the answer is 6.84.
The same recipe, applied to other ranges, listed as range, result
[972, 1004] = 7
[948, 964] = 6.86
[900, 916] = 6.47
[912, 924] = 6.64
